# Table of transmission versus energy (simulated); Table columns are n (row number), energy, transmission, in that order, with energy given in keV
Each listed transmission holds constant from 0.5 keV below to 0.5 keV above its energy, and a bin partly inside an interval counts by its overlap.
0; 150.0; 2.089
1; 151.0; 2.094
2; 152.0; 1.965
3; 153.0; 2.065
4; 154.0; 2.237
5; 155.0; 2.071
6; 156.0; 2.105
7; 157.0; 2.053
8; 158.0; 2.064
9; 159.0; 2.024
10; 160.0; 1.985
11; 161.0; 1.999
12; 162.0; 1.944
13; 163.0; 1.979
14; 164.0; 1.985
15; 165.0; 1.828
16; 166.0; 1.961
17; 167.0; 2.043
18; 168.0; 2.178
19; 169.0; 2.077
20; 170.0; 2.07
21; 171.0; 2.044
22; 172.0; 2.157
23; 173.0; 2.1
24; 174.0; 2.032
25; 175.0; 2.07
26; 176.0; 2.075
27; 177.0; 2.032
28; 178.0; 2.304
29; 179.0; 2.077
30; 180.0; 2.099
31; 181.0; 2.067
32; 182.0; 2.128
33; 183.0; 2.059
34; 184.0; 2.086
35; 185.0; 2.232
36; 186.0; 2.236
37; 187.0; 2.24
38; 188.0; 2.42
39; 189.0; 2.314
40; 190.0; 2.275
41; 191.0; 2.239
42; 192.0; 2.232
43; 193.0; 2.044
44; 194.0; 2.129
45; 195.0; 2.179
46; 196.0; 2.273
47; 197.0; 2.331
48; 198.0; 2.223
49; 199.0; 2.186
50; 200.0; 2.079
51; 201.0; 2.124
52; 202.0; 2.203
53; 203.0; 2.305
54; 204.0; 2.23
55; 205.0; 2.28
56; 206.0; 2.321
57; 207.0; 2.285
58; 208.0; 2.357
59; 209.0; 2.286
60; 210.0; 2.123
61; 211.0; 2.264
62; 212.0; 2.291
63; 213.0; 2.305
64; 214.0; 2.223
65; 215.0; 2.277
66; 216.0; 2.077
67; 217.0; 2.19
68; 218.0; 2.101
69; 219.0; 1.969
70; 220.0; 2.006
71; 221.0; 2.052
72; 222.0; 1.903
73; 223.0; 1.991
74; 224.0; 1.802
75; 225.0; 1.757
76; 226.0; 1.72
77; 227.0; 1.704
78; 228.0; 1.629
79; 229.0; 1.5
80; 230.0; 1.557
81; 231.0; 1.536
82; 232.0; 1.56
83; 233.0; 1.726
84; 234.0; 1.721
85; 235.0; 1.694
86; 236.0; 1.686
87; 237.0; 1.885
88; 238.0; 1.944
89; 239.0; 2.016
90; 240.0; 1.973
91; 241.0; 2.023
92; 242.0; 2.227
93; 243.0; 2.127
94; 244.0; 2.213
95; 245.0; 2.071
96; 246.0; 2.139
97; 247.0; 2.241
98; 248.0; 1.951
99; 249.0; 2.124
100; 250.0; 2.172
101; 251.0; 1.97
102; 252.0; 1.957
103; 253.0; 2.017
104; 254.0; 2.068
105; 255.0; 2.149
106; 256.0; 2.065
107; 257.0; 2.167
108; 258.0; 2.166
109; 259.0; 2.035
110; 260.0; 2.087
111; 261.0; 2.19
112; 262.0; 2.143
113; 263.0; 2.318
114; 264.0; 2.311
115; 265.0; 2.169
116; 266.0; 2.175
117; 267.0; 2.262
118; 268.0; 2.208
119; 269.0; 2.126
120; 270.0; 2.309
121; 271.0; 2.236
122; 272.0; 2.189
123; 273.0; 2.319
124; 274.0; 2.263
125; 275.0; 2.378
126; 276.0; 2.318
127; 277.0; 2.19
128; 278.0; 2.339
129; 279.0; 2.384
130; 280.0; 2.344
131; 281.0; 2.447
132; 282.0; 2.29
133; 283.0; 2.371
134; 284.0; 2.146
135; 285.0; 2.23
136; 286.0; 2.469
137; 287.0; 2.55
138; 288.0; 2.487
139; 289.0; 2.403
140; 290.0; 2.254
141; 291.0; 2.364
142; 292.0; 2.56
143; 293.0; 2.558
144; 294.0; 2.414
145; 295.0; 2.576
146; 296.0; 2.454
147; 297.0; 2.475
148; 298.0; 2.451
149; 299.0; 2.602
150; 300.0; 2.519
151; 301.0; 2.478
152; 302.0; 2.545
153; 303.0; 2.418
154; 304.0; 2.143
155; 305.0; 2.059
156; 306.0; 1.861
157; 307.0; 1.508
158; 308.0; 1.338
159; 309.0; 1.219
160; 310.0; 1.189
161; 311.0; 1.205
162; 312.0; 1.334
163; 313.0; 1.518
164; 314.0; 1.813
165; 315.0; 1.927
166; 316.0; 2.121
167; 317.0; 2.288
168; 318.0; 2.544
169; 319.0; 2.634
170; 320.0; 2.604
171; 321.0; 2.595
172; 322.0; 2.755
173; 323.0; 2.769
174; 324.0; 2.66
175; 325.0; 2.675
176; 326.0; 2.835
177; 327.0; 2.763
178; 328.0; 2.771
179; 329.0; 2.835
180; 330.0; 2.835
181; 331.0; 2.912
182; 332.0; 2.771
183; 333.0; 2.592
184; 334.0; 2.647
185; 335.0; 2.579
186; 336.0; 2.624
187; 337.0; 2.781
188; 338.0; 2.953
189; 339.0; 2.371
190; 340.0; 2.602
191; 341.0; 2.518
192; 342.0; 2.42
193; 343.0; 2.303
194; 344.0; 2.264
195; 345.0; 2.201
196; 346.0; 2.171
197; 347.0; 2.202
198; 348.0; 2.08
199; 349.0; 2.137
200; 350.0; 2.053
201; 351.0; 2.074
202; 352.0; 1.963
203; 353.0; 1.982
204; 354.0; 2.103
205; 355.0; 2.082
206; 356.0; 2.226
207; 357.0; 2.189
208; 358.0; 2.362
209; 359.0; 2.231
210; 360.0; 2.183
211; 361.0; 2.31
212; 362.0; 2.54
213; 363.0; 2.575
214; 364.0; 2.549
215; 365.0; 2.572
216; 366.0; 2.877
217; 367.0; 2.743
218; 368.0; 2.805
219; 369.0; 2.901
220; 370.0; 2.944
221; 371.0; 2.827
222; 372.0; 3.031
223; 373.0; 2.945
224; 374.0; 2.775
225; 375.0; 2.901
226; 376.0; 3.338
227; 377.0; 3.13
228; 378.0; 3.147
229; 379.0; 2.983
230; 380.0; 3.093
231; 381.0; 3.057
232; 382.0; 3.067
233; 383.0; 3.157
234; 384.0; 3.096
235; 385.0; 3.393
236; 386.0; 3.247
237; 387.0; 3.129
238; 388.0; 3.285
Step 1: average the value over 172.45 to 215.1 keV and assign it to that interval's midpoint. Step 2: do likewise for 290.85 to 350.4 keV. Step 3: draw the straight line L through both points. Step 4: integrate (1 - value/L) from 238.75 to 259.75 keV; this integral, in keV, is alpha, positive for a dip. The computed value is 1.6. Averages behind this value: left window 2.2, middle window 2.09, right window 2.34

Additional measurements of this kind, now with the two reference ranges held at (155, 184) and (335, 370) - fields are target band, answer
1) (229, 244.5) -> 2.4 keV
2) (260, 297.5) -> -1.2 keV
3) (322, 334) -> -2.1 keV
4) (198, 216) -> -1.0 keV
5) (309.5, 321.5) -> 1.8 keV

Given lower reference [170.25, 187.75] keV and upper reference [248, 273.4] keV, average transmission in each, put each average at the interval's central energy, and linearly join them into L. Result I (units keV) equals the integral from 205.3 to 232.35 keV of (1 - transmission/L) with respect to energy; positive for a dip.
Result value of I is 1.8 keV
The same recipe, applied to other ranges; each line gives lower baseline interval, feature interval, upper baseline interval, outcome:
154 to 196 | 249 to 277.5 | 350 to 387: 2.4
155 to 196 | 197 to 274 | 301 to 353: 3.9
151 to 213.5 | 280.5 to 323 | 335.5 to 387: 4.2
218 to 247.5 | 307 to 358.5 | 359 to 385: 5.8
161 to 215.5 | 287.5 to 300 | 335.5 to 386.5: -0.2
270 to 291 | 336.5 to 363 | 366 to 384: 4.9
